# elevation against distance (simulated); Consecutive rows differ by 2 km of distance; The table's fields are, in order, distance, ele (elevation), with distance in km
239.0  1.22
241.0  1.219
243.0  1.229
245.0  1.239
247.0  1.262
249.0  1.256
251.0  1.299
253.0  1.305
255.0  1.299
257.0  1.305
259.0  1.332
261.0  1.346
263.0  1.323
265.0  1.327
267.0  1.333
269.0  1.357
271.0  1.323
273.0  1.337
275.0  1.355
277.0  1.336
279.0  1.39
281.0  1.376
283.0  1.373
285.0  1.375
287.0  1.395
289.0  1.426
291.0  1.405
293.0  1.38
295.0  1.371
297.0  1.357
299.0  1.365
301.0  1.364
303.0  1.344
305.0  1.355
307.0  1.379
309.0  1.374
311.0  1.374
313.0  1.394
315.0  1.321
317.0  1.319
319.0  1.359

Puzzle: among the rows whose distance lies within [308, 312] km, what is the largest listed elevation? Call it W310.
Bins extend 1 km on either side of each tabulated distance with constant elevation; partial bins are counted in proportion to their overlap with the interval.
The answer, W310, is 1.374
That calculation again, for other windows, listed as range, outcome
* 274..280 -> 1.39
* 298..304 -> 1.365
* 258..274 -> 1.357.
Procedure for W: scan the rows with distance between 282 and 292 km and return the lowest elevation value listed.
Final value 1.373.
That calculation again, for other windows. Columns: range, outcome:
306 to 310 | 1.374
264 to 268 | 1.327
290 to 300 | 1.357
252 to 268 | 1.299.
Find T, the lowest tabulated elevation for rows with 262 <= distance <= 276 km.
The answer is 1.323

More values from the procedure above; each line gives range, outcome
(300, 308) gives 1.344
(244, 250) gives 1.239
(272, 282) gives 1.336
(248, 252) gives 1.256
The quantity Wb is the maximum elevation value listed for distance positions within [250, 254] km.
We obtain 1.305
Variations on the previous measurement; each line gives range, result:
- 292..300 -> 1.38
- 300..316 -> 1.394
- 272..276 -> 1.355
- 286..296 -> 1.426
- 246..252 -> 1.299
